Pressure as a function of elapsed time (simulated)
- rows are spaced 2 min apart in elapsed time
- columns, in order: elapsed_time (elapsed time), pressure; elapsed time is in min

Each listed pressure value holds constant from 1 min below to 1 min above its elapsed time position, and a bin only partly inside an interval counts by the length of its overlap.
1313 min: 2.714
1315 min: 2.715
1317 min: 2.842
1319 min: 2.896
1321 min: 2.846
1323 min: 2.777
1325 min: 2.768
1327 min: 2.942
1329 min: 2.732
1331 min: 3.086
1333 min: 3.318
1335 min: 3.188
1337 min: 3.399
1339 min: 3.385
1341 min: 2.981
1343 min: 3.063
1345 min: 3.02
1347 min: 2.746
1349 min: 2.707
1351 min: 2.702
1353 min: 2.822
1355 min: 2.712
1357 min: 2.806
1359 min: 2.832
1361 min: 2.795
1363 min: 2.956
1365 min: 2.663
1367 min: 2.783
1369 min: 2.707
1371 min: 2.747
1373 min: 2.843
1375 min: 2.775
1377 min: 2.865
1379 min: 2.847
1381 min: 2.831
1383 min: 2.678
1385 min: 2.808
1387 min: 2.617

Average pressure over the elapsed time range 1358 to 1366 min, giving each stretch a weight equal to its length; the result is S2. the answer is 2.81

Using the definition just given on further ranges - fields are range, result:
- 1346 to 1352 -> 2.72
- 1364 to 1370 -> 2.72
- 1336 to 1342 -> 3.26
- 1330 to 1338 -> 3.25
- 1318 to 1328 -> 2.85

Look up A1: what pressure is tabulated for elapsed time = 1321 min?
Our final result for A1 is 2.846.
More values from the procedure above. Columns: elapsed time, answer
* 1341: 2.981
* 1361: 2.795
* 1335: 3.188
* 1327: 2.942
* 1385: 2.808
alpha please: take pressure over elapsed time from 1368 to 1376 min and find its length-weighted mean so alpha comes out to 2.77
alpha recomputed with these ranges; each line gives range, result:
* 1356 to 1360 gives 2.82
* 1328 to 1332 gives 2.91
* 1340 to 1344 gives 3.02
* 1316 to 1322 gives 2.86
